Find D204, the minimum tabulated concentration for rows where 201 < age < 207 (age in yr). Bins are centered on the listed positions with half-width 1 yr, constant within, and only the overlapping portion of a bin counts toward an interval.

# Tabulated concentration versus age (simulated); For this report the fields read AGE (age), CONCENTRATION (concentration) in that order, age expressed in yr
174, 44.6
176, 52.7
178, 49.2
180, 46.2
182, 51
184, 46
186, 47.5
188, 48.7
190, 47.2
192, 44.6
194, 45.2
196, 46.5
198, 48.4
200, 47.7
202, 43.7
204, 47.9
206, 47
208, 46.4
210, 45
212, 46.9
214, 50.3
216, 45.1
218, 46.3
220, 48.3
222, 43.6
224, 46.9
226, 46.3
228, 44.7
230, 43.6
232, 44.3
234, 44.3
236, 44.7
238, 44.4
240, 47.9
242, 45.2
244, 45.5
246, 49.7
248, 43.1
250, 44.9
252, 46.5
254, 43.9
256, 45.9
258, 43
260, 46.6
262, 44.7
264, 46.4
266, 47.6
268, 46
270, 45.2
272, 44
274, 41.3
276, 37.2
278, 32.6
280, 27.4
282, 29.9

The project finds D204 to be 43.7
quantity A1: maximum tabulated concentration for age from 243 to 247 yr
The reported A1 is 49.7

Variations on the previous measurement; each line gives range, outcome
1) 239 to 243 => 47.9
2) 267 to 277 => 46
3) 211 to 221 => 50.3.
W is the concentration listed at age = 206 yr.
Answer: 47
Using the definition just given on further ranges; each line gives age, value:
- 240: 47.9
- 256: 45.9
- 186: 47.5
